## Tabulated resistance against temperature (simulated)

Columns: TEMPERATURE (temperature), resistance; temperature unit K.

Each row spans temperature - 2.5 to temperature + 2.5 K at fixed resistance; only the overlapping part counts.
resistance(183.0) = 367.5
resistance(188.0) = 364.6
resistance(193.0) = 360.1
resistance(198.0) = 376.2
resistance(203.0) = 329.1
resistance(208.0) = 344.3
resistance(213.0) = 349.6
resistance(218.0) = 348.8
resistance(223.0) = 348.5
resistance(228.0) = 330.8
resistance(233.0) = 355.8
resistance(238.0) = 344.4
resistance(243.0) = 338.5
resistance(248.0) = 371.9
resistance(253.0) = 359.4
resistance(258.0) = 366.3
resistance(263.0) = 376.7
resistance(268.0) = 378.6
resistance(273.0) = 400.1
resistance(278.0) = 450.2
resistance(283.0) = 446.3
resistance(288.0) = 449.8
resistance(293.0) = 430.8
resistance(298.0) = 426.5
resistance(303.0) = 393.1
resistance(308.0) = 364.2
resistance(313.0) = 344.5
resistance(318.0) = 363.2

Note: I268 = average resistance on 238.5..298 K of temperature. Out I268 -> 397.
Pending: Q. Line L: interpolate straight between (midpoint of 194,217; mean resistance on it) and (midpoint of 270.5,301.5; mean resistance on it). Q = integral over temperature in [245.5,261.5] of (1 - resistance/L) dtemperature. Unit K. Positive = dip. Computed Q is 1.3 K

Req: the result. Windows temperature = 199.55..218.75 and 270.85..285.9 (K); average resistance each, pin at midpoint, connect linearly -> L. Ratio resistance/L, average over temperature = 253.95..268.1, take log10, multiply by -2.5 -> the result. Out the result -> 0.110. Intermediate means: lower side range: 344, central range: 371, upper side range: 433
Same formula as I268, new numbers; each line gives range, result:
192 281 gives 363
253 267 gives 370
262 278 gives 396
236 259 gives 356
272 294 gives 438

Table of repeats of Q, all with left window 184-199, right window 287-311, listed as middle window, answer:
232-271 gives 2.80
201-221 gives 1.63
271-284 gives -1.01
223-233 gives 1.03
